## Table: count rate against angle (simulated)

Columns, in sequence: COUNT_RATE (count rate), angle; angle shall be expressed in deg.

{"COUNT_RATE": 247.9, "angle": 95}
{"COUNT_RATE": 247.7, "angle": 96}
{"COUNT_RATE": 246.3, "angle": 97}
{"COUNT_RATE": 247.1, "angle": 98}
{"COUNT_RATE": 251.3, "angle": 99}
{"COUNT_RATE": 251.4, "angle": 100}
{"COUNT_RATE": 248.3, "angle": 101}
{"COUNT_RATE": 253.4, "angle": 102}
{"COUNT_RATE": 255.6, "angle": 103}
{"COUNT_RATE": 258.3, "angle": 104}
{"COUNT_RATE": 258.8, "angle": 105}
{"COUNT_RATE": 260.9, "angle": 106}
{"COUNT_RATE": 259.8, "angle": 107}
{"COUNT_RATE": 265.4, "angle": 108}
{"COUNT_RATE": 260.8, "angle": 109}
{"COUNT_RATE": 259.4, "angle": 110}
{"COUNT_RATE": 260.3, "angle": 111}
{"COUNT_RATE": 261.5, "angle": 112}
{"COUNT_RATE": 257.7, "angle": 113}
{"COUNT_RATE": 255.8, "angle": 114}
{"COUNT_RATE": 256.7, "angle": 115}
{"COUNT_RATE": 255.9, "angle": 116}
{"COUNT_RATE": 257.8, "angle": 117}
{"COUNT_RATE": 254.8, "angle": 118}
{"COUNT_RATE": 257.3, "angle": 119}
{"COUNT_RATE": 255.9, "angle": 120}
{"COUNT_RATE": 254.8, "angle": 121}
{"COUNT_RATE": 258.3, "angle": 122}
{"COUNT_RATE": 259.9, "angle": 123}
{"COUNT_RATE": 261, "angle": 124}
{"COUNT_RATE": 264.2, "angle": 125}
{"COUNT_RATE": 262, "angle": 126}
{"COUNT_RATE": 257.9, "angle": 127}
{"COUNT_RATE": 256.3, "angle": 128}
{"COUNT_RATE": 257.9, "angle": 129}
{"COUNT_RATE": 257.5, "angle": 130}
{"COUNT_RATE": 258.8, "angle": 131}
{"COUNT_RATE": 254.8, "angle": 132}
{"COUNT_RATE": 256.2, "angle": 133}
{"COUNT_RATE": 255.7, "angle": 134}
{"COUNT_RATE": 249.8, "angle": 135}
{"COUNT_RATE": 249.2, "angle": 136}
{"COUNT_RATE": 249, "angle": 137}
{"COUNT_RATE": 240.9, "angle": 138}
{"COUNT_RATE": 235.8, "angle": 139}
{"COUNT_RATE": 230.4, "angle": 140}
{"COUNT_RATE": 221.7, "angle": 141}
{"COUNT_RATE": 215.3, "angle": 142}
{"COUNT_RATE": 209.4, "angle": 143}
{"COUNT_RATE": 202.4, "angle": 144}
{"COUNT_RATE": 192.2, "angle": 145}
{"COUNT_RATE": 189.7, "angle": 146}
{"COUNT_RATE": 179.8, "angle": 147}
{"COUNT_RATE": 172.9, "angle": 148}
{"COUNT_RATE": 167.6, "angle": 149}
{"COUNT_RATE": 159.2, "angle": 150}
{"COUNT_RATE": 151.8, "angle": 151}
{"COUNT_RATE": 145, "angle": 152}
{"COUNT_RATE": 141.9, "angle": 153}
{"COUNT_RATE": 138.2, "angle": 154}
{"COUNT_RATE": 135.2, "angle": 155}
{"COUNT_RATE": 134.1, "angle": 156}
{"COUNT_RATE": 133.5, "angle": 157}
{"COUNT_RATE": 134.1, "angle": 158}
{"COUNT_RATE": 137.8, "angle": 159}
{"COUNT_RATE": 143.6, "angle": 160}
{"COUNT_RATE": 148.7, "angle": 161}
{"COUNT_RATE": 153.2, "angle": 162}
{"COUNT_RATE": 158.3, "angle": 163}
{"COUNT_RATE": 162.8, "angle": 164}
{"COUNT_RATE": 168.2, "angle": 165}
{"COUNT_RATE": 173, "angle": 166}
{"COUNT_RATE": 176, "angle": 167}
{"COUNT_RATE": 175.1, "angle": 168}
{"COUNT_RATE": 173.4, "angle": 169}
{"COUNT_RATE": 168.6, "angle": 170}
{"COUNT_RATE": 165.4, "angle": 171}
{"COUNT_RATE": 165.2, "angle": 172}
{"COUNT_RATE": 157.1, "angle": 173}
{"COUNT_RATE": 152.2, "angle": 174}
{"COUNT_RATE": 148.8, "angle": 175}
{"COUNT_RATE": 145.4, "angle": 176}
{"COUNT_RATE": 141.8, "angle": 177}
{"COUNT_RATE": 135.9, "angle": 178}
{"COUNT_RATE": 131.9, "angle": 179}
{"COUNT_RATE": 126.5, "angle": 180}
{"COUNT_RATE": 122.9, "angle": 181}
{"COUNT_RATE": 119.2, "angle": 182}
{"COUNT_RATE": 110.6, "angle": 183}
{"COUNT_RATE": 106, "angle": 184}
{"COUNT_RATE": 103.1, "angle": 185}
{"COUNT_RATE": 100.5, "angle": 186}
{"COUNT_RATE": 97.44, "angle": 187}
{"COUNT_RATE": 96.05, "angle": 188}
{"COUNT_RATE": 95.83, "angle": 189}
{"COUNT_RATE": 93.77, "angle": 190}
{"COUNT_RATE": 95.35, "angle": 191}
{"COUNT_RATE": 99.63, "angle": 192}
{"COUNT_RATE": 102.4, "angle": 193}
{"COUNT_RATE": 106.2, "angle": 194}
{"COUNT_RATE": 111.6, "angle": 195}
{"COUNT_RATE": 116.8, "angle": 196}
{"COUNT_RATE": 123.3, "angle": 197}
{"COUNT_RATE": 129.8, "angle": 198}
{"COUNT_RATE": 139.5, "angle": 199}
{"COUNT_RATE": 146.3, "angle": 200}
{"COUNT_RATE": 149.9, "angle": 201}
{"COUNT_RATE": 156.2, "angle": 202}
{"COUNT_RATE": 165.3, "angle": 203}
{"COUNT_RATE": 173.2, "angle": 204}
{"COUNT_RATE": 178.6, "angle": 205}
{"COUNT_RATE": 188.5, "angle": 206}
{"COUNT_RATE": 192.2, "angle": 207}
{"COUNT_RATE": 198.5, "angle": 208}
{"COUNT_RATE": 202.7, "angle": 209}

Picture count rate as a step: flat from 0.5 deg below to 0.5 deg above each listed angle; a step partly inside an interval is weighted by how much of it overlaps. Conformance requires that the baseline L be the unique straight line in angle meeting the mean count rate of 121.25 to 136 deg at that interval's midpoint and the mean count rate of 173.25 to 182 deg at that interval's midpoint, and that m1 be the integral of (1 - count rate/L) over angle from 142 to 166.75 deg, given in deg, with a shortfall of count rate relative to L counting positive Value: 4.23 deg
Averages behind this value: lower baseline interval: 258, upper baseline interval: 138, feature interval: 161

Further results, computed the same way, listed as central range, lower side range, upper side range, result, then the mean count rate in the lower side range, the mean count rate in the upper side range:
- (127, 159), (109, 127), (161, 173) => 1.74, 258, 166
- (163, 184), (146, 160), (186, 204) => -2.22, 150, 120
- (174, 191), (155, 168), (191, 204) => 2.65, 152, 129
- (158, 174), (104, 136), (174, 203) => 0.44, 258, 121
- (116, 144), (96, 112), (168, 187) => -4.62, 256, 137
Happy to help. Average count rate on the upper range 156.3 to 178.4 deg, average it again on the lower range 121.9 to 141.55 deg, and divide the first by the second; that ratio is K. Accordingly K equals 0.62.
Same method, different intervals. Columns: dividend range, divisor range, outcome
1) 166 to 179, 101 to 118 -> 0.61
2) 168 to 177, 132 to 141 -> 0.65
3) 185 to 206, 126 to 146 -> 0.52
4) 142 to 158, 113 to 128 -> 0.64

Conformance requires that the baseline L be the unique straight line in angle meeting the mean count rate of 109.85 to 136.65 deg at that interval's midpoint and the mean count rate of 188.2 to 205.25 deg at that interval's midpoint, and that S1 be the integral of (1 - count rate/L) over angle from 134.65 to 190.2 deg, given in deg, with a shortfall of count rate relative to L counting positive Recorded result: 8.8 deg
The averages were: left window 257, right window 127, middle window 160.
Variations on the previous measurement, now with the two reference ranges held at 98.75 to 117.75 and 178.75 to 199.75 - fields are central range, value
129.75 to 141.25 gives -2.1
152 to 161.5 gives 1.7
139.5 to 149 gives -0.3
